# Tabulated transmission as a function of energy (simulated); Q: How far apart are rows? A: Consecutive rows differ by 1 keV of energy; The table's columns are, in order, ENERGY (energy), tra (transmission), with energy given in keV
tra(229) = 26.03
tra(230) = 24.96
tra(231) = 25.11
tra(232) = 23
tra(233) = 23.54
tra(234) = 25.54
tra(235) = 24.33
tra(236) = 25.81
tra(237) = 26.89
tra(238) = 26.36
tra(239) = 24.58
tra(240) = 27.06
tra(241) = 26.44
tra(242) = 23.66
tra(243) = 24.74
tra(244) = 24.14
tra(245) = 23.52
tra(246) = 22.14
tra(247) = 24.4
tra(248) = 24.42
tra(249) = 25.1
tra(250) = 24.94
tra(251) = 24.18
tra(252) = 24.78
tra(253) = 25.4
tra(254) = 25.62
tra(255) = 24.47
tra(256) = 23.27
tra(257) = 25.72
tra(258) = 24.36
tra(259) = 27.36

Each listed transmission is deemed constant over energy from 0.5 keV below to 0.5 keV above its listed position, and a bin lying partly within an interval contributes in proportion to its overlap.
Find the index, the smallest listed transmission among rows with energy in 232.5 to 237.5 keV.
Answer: 23.54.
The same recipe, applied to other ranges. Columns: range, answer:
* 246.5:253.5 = 24.18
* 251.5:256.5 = 23.27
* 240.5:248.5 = 22.14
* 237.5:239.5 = 24.58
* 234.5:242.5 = 23.66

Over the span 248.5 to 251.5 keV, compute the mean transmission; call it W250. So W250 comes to 24.7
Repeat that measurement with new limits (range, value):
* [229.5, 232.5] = 24.4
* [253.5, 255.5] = 25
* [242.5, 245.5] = 24.1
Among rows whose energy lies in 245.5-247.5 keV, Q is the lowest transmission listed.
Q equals 22.14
